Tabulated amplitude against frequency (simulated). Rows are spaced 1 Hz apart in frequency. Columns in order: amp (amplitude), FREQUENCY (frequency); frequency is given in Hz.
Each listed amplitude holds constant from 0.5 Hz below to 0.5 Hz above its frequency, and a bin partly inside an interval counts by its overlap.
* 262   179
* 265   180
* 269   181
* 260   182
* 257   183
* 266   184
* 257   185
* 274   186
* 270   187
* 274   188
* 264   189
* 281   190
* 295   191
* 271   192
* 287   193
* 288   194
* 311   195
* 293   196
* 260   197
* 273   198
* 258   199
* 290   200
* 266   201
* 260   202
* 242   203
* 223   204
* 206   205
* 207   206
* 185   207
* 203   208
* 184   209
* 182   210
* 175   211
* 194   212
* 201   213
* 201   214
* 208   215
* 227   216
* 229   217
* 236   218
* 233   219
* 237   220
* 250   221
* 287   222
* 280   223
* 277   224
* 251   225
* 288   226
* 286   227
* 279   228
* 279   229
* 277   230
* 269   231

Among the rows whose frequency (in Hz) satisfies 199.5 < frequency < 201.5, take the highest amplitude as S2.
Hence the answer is 290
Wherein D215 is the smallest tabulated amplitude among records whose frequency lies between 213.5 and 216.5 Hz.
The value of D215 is 201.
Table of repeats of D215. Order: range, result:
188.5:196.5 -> 264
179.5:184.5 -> 257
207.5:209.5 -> 184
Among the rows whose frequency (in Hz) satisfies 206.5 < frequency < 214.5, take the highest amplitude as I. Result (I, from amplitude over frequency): 203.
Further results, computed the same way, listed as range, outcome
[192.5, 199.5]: 311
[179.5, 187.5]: 274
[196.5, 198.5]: 273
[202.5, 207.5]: 242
